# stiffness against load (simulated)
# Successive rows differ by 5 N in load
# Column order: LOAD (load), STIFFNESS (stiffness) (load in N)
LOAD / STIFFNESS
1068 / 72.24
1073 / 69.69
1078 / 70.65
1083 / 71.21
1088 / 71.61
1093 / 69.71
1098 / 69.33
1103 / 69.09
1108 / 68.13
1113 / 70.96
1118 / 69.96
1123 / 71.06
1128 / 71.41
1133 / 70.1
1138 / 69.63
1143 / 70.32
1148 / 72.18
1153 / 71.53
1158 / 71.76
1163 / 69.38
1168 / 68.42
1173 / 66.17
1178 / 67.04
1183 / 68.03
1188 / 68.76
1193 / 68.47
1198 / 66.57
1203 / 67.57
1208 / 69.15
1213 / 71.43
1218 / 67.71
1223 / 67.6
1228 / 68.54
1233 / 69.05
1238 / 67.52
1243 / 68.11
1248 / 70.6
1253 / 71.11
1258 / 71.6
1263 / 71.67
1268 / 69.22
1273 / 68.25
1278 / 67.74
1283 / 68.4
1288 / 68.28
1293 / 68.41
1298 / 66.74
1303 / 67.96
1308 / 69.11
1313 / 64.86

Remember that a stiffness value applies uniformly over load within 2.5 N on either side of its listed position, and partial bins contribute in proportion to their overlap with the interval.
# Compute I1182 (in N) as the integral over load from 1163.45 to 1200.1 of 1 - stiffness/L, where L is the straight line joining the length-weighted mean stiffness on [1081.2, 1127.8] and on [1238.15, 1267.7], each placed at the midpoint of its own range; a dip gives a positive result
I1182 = 1.3 N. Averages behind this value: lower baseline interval 70.2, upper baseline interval 70.3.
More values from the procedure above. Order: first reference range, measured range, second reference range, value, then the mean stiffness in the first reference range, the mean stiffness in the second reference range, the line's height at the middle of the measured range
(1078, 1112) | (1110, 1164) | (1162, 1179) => -1.6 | 70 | 67.7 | 68.7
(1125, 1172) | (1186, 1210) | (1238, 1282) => 0.7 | 70.4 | 69.6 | 70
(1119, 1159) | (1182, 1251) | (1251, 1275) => 2.0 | 70.9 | 70.4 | 70.6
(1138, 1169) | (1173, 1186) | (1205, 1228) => 0.5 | 70.6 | 68.9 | 69.9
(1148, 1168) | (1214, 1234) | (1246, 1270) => 0.7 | 70.7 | 70.9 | 70.8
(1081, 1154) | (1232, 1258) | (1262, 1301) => -0.2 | 70.4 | 68.5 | 68.9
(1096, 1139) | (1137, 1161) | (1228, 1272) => -0.4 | 70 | 69.7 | 69.9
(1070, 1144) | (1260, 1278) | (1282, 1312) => -0.3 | 70.2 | 68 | 68.3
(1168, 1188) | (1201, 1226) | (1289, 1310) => -0.4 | 67.5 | 68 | 67.6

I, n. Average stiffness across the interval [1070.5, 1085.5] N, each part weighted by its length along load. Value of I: 70.5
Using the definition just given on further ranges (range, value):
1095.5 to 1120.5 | 69.5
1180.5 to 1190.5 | 68.4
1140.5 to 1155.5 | 71.3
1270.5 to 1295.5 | 68.2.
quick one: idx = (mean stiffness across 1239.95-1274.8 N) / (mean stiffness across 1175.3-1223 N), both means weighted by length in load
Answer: 1.03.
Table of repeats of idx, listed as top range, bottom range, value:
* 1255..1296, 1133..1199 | 1.00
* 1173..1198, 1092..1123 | 0.97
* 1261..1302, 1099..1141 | 0.98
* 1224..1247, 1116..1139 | 0.97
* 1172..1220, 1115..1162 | 0.96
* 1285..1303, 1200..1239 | 0.99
